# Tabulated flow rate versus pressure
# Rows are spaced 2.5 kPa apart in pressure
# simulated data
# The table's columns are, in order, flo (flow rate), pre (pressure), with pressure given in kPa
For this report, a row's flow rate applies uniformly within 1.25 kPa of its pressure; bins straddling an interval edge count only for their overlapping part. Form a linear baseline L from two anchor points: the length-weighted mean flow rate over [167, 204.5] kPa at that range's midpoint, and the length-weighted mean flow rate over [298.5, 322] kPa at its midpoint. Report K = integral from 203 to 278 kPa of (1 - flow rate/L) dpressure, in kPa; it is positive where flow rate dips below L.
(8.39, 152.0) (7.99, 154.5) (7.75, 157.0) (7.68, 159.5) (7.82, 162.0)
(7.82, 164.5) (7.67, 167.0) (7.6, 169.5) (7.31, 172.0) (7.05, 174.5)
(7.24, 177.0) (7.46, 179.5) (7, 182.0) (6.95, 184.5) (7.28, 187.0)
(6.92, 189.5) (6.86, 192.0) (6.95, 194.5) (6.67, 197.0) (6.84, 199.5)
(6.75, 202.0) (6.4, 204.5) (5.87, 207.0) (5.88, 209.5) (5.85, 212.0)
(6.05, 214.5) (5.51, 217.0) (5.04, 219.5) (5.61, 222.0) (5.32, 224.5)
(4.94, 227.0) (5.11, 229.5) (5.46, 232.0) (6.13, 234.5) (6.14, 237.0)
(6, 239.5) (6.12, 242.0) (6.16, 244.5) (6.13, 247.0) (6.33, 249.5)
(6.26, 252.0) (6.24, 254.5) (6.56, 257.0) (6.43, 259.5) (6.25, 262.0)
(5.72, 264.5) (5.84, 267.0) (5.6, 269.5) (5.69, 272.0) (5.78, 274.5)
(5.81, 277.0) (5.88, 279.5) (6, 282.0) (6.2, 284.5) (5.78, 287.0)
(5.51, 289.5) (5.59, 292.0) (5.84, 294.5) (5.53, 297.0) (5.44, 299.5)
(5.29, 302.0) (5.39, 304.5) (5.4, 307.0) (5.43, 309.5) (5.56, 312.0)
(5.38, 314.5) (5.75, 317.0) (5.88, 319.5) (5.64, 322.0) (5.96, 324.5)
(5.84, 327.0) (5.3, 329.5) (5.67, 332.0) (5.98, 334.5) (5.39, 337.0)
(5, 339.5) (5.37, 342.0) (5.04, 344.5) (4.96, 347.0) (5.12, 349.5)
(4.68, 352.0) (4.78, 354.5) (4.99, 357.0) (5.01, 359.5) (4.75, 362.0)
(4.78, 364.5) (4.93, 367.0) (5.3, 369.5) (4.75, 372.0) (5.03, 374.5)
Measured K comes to 5.73 kPa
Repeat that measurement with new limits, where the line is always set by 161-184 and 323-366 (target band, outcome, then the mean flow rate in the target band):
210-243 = 5.3 kPa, 5.64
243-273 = 1.0 kPa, 6.1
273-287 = 0.3 kPa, 5.92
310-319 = 0.0 kPa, 5.58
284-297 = 0.4 kPa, 5.74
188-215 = 2.2 kPa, 6.48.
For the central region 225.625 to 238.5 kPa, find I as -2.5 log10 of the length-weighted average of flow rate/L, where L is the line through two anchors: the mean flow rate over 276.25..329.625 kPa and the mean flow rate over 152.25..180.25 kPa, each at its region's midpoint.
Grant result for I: 0.197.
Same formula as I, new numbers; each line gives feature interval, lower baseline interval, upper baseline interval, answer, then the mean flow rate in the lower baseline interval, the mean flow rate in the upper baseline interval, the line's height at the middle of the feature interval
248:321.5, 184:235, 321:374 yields -0.04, 6.1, 5.2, 5.61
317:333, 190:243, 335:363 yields -0.10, 5.99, 5.04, 5.21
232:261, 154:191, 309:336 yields 0.06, 7.42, 5.68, 6.56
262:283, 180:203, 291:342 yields 0.04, 6.93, 5.56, 6.04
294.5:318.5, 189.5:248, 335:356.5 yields -0.03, 6.01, 5.07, 5.36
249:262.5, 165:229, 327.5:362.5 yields -0.06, 6.52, 5.17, 5.98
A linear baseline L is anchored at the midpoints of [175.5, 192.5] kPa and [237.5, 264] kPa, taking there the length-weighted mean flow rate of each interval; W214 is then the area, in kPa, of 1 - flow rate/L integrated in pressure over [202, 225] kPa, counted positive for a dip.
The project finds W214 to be 3.2 kPa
